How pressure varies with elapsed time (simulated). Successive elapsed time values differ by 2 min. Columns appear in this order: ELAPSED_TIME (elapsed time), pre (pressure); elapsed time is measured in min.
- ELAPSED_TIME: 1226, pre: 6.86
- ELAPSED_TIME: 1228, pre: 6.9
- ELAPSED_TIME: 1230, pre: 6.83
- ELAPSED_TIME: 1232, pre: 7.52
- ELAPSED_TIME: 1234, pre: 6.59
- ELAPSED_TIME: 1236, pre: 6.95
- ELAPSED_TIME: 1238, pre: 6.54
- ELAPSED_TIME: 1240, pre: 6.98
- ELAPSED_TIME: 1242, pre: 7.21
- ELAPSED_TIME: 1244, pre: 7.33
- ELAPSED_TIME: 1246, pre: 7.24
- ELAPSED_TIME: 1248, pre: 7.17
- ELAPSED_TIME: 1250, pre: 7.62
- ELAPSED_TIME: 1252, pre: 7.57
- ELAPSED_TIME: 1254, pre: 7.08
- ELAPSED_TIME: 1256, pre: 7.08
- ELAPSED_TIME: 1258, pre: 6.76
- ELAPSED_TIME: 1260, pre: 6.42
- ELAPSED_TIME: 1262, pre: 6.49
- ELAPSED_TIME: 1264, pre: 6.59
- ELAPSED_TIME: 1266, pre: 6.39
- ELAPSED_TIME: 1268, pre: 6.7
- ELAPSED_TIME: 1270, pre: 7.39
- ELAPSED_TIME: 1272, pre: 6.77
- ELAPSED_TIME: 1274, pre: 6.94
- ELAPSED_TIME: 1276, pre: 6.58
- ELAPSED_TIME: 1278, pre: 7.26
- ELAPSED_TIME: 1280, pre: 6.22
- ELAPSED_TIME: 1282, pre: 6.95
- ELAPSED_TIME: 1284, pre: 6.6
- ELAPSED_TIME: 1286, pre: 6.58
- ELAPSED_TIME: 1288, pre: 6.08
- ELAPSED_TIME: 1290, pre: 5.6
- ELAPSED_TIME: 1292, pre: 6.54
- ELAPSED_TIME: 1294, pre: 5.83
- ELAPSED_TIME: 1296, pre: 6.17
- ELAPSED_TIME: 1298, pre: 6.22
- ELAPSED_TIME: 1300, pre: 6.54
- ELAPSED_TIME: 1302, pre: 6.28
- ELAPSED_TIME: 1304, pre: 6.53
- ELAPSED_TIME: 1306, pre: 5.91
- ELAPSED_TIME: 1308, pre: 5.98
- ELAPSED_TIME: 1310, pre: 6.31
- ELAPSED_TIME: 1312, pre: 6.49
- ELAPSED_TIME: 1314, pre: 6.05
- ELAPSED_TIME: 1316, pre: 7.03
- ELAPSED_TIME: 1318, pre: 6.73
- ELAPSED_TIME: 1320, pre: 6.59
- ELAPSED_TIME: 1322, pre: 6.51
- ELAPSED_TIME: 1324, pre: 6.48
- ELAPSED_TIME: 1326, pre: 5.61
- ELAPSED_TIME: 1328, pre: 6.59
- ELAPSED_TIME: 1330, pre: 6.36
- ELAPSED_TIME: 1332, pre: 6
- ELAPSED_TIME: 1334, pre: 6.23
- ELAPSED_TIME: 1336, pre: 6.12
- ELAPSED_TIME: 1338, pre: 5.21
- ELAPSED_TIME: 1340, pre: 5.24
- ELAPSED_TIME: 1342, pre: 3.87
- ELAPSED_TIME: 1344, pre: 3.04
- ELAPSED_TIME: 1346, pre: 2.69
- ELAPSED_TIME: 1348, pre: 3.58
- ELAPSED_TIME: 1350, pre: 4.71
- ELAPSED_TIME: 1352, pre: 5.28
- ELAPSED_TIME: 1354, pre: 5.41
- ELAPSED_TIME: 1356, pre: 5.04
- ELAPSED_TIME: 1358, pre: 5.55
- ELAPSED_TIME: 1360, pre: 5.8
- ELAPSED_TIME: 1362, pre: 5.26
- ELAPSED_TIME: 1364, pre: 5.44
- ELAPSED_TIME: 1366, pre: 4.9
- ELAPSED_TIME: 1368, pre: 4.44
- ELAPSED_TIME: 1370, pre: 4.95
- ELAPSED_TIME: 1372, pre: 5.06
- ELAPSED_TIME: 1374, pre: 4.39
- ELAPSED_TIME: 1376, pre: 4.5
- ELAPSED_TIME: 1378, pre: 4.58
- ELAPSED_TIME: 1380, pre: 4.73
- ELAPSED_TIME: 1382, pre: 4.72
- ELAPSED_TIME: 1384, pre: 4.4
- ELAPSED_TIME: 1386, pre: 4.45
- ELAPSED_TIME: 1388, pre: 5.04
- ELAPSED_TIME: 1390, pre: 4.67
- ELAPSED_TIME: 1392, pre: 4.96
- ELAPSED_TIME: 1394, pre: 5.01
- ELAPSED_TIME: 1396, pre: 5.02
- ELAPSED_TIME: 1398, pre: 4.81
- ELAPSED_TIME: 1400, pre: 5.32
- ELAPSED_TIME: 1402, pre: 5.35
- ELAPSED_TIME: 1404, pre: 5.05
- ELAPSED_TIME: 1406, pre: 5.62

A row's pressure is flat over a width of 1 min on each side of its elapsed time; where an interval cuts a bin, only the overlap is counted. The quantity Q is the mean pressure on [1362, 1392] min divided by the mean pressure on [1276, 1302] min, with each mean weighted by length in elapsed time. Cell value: 0.75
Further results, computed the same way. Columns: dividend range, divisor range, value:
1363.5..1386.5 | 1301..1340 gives 0.75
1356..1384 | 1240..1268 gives 0.71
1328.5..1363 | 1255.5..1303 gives 0.77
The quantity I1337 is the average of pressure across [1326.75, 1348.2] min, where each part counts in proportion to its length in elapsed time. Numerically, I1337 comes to 5.05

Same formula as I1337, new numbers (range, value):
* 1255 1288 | 6.71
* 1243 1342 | 6.48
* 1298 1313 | 6.29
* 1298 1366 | 5.65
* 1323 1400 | 5.01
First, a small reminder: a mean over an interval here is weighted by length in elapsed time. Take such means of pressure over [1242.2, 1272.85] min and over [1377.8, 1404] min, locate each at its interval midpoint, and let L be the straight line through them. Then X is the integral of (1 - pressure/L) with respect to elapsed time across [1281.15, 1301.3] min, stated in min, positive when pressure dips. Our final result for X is 0.4 min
